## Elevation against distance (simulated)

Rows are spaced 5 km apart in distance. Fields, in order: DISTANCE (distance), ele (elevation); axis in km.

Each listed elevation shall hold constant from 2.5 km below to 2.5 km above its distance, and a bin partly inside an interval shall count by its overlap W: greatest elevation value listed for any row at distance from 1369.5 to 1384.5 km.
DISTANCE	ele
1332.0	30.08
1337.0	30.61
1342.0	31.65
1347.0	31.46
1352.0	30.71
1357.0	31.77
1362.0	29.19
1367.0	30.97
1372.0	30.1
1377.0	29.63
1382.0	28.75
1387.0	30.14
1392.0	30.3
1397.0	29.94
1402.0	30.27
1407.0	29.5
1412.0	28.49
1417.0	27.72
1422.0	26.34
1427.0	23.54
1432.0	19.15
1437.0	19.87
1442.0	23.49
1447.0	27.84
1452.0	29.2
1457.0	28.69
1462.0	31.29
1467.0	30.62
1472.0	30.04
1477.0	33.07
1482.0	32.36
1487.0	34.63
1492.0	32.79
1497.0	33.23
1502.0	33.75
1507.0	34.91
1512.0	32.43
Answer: 30.1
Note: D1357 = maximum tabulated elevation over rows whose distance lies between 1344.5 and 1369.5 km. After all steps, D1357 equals 31.77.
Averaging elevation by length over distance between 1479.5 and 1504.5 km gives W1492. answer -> 33.4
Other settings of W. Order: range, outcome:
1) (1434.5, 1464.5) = 31.29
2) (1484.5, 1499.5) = 34.63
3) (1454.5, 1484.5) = 33.07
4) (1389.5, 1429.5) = 30.3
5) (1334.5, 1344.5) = 31.65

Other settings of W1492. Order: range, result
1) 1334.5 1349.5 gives 31.2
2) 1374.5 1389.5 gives 29.5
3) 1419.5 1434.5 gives 23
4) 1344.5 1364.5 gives 30.8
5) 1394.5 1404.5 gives 30.1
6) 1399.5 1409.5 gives 29.9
